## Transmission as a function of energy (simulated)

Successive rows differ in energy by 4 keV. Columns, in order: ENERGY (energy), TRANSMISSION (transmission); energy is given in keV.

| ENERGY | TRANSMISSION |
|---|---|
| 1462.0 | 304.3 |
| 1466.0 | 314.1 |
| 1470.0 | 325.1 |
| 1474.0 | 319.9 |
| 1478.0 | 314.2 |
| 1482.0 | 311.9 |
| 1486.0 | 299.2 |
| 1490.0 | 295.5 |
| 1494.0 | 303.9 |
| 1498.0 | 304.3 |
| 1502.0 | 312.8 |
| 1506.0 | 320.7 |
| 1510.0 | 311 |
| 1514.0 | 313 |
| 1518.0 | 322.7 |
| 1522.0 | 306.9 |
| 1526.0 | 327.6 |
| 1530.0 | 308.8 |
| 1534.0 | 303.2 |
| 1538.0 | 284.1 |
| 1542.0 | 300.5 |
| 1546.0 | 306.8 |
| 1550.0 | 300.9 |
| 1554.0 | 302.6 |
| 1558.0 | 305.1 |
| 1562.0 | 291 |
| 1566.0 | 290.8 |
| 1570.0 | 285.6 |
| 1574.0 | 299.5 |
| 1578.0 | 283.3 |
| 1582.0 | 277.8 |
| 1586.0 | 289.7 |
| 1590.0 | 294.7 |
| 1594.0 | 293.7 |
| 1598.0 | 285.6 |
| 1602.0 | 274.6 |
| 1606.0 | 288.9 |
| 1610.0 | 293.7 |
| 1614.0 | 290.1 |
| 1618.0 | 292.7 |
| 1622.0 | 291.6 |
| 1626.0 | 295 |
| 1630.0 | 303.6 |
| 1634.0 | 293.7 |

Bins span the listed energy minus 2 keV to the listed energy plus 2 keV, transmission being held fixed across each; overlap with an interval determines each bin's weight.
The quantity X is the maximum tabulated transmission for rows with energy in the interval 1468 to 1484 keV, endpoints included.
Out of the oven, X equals 325.1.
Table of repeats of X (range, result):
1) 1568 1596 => 299.5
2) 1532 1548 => 306.8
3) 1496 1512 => 320.7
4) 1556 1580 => 305.1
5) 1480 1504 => 312.8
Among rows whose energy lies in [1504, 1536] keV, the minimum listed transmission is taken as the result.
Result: 303.2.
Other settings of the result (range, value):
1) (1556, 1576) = 285.6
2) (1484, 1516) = 295.5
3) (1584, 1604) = 274.6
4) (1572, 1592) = 277.8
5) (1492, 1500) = 303.9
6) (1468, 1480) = 314.2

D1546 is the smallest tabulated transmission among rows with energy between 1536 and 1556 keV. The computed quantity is 284.1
